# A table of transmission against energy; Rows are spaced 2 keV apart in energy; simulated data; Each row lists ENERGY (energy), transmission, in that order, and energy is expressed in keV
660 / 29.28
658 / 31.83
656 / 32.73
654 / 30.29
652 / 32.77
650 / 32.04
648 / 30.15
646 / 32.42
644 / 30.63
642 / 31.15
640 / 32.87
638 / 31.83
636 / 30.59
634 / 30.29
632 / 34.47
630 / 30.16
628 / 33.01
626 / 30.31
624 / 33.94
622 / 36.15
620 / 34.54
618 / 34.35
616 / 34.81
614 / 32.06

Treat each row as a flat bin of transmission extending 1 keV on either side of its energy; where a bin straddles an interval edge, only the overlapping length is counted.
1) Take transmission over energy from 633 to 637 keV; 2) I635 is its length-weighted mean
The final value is 30.4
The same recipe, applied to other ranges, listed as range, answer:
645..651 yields 31.5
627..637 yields 31.7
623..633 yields 32.4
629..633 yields 32.3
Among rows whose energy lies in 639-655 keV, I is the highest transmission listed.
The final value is 32.87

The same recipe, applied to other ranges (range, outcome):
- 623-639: 34.47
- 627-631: 33.01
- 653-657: 32.73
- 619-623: 36.15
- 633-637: 30.59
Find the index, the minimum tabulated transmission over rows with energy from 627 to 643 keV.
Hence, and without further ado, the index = 30.16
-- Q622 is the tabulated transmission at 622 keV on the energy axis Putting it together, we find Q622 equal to 36.15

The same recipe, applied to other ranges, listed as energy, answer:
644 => 30.63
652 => 32.77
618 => 34.35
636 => 30.59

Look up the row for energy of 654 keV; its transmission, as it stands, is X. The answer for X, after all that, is 30.29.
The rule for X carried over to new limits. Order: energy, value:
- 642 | 31.15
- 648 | 30.15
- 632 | 34.47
